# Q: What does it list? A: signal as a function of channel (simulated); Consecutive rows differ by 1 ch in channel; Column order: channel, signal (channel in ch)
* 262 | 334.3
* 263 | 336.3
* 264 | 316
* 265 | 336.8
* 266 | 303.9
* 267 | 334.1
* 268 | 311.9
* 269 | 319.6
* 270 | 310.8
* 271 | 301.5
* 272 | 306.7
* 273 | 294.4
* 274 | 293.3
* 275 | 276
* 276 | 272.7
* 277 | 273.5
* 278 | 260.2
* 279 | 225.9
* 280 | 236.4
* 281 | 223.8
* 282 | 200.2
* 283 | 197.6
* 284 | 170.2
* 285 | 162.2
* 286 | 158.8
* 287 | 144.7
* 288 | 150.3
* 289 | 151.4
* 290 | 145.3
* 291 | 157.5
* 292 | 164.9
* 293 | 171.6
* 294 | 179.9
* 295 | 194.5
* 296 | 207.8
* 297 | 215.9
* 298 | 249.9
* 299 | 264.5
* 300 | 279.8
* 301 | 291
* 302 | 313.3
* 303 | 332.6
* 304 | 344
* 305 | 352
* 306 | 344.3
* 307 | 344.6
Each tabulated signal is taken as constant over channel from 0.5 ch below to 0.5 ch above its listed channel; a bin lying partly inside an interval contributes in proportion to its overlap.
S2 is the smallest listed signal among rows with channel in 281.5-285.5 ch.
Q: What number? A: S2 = 162.2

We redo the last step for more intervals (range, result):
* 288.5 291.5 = 145.3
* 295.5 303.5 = 207.8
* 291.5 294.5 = 164.9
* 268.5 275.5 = 276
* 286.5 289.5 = 144.7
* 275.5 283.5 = 197.6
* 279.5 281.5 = 223.8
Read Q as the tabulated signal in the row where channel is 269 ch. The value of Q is 319.6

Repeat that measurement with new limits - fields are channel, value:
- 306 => 344.3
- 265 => 336.8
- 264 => 316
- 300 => 279.8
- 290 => 145.3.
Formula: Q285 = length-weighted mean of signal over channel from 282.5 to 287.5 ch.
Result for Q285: 167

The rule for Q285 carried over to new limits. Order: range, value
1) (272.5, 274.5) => 294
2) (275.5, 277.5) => 273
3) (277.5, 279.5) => 243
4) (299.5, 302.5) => 295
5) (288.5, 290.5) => 148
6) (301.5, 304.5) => 330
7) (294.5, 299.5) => 227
